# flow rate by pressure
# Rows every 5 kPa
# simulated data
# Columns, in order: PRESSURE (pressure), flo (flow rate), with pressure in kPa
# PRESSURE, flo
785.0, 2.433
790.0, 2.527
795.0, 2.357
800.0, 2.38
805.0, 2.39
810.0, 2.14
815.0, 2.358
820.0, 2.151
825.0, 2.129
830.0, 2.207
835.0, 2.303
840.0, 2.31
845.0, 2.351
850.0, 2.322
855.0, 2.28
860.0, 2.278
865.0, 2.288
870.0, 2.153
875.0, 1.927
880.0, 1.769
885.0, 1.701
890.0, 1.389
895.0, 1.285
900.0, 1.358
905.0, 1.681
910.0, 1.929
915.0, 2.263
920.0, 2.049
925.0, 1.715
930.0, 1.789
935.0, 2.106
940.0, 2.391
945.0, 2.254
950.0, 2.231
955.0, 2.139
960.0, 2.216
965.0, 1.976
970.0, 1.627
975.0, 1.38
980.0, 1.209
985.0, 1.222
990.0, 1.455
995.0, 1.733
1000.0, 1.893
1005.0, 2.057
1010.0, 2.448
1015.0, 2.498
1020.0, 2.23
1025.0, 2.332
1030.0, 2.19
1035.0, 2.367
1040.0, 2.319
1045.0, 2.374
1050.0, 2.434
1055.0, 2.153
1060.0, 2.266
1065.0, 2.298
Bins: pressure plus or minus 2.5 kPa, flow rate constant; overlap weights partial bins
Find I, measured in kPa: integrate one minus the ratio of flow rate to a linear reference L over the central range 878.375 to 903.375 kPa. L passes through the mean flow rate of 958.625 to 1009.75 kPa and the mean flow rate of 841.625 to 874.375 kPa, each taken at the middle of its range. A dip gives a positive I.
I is 7.31 kPa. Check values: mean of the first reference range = 2.26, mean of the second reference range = 1.7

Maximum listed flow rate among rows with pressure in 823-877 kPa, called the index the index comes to 2.351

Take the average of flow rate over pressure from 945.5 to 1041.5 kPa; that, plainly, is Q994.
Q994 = 1.98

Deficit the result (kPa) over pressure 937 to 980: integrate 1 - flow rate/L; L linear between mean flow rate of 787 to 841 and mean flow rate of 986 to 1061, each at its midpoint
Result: 4.39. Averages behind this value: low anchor 2.3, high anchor 2.16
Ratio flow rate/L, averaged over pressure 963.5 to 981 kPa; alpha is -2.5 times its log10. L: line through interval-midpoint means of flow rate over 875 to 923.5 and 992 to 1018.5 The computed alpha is 0.270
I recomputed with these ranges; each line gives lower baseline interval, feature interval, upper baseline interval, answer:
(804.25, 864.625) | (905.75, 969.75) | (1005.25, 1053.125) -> 6.76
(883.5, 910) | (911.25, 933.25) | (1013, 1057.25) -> -3.93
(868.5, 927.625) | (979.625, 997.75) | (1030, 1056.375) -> 5.83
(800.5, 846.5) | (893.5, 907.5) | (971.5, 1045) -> 4.49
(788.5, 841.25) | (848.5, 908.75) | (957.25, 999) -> 5.15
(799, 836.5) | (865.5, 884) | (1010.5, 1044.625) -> 2.50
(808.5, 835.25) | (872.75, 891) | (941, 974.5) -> 3.58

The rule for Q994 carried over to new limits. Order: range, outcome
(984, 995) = 1.44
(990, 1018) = 2.07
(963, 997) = 1.5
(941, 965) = 2.2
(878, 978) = 1.86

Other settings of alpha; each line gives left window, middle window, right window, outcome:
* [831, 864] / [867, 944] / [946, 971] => 0.18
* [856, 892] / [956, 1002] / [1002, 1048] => 0.31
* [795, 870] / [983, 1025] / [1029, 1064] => 0.17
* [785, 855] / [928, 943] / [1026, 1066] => 0.09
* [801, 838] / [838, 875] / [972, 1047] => -0.03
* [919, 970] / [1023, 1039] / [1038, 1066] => -0.02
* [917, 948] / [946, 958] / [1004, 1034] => -0.04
